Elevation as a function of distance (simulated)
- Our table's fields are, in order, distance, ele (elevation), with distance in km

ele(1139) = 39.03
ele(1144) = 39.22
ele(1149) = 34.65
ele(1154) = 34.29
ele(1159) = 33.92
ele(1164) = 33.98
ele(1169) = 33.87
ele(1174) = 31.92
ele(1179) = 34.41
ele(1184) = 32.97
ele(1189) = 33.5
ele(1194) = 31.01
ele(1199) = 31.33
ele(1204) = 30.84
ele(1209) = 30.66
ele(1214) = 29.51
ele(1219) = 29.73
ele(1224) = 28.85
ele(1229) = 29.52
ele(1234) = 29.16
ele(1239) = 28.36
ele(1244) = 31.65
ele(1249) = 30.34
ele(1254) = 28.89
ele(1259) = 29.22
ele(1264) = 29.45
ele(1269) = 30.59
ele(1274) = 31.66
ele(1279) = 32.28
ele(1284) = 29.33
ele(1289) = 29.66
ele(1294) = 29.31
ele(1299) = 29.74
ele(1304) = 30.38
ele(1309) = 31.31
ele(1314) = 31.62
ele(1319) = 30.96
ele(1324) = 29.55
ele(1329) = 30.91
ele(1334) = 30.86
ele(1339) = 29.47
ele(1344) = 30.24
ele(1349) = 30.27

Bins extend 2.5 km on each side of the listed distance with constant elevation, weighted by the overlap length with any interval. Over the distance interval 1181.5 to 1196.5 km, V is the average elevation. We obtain 32.5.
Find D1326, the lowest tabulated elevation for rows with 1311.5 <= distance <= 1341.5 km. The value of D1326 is 29.47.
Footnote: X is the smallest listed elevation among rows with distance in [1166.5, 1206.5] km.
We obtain 30.84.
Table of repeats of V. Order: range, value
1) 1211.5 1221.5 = 29.6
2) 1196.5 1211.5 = 30.9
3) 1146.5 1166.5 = 34.2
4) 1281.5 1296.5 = 29.4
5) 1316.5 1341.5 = 30.4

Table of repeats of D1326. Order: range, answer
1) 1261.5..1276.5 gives 29.45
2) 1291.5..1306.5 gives 29.31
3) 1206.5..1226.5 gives 28.85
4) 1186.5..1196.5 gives 31.01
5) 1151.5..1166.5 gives 33.92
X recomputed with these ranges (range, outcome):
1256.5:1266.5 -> 29.22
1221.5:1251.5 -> 28.36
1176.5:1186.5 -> 32.97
